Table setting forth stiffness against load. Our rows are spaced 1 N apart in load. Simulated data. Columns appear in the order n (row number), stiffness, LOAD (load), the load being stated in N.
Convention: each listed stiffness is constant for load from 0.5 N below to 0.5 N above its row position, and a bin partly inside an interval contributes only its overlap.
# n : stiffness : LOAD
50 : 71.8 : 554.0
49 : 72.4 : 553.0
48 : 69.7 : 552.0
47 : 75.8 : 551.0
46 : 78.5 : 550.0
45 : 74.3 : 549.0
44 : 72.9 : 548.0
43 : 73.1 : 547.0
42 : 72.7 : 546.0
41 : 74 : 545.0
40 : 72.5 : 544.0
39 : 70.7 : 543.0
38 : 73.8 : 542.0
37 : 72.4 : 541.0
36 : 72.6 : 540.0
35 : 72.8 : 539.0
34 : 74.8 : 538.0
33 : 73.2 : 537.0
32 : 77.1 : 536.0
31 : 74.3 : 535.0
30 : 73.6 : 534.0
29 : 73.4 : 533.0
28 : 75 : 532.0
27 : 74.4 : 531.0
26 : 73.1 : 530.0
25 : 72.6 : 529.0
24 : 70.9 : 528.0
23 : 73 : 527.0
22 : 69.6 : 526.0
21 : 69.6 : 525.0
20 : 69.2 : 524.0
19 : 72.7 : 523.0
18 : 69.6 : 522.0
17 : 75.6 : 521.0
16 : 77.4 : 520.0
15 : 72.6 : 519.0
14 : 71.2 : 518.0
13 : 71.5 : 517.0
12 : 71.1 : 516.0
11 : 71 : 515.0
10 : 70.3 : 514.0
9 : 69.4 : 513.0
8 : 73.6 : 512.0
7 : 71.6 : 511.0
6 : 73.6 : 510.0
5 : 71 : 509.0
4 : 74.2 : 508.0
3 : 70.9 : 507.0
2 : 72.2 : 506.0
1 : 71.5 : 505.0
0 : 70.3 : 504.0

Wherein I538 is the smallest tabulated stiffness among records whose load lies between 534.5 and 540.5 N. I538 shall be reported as 72.6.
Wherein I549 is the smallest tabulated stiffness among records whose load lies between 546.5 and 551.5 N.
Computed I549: 72.9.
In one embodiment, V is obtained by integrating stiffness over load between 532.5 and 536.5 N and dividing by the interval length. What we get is 74.6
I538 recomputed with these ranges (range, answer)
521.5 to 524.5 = 69.2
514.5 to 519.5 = 71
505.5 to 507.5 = 70.9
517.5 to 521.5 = 71.2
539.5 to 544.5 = 70.7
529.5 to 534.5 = 73.1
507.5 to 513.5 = 69.4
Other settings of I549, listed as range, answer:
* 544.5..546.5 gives 72.7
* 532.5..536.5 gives 73.4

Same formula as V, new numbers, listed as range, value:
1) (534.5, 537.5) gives 74.9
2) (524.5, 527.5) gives 70.7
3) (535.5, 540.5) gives 74.1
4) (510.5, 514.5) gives 71.2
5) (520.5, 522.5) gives 72.6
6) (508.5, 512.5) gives 72.4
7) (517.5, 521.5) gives 74.2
